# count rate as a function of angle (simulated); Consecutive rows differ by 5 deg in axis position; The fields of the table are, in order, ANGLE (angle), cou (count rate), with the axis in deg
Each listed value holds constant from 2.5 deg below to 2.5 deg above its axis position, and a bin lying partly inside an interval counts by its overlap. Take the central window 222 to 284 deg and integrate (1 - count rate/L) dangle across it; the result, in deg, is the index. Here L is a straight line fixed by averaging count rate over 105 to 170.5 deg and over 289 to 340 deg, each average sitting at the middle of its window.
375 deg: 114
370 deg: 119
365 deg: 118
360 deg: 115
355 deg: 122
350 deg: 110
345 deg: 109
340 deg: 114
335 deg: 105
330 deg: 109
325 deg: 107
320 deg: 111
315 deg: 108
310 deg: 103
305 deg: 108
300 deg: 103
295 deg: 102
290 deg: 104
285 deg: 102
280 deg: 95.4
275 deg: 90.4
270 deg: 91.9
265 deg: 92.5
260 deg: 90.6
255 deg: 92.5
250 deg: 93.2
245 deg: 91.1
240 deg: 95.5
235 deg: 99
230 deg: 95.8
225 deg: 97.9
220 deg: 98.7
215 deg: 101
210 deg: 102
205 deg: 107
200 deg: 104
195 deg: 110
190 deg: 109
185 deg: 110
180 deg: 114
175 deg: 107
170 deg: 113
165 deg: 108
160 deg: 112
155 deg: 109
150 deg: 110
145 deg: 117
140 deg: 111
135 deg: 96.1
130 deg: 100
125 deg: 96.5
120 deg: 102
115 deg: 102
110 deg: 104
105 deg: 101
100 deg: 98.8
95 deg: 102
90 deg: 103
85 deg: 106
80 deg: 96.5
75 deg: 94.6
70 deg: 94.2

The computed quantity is 7.1 deg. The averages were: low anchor 106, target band 94.1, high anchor 106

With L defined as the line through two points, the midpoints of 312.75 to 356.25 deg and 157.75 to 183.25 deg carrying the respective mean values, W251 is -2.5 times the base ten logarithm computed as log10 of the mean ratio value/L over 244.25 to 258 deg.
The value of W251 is 0.19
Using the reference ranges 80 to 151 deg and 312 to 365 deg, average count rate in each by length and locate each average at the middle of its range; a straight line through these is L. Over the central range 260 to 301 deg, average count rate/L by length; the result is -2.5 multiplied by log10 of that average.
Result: 0.13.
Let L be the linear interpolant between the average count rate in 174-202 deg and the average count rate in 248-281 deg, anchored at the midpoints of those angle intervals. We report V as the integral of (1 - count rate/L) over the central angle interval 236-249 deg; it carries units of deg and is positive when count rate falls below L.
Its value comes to 0.4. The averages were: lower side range 109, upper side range 92.2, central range 93.9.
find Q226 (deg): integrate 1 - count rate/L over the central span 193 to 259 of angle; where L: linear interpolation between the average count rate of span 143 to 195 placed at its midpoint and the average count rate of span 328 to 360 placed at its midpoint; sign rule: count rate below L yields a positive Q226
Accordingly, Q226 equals 7.3 deg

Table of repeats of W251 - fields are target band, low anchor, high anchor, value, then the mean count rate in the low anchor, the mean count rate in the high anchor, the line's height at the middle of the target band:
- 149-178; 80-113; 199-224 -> -0.08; 102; 102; 102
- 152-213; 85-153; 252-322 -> -0.07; 103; 99.5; 102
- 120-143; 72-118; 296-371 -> 0.01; 101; 110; 102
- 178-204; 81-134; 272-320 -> -0.08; 101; 102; 102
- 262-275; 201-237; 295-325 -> 0.13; 100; 106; 104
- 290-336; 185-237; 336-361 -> 0.05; 103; 113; 111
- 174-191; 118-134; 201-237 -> -0.11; 99.1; 100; 99.9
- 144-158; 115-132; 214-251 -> -0.13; 99.9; 96.5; 99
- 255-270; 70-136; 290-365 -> 0.16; 100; 109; 107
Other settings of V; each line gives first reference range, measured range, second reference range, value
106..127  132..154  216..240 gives -1.7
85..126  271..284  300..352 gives 1.6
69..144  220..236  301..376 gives 1.3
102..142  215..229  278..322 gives 0.6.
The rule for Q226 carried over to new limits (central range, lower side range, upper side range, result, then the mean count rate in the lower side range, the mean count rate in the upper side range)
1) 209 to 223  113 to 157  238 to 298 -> -0.2 deg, 105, 95.2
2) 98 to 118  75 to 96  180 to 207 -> 0.2 deg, 101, 109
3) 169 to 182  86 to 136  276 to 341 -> -1.1 deg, 101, 105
